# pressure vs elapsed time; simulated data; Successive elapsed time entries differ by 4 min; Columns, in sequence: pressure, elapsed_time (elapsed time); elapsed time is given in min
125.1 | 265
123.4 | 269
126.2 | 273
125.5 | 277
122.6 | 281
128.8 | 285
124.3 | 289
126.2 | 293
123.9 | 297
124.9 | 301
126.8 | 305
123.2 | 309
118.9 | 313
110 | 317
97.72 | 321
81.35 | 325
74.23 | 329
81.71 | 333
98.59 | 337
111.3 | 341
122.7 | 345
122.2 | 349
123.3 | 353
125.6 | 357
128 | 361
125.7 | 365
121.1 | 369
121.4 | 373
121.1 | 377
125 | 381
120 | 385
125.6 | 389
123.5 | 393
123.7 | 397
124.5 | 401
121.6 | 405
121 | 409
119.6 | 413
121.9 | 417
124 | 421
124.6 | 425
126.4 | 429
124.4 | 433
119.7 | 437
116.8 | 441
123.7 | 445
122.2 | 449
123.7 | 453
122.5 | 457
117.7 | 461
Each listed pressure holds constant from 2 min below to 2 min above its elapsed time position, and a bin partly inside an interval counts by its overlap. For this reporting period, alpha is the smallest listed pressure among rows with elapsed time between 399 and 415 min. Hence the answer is 119.6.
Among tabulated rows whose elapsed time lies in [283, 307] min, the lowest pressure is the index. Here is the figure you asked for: 123.9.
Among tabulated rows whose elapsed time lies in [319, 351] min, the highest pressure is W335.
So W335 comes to 122.7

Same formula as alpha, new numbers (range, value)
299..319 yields 110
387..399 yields 123.5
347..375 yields 121.1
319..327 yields 81.35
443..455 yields 122.2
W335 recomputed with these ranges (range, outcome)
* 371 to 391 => 125.6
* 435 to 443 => 119.7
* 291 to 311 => 126.8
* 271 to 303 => 128.8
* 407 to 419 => 121.9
